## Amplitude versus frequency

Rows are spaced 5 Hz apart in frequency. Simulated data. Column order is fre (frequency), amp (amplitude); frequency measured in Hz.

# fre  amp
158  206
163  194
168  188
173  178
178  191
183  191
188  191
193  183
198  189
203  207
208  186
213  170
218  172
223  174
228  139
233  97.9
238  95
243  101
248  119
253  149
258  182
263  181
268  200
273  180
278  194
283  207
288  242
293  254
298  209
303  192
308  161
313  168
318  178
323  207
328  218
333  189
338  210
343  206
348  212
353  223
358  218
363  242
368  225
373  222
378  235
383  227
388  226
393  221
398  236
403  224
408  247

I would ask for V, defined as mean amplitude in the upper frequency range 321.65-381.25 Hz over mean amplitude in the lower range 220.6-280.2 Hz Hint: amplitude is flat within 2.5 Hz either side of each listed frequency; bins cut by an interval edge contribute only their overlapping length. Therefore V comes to 1.44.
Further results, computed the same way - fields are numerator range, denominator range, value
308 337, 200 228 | 1.07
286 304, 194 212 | 1.19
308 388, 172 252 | 1.31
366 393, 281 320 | 1.12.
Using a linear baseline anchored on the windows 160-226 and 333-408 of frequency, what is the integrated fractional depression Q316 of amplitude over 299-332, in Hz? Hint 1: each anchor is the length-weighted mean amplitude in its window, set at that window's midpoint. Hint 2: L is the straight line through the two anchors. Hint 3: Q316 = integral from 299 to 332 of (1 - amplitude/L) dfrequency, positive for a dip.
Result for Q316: 3.60 Hz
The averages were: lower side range 185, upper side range 223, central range 188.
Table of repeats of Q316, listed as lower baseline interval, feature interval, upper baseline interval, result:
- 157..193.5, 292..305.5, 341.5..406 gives -0.2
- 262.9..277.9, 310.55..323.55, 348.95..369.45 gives 1.7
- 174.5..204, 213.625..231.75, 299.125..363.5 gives 3.3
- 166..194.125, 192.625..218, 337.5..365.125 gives 0.8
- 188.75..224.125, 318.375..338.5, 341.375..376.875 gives 1.1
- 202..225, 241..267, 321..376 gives 5.6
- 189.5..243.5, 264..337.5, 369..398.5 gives -2.8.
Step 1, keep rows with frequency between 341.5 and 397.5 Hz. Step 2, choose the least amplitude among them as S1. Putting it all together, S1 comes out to 206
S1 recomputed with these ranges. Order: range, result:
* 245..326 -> 119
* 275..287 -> 194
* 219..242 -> 95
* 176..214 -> 170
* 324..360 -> 189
